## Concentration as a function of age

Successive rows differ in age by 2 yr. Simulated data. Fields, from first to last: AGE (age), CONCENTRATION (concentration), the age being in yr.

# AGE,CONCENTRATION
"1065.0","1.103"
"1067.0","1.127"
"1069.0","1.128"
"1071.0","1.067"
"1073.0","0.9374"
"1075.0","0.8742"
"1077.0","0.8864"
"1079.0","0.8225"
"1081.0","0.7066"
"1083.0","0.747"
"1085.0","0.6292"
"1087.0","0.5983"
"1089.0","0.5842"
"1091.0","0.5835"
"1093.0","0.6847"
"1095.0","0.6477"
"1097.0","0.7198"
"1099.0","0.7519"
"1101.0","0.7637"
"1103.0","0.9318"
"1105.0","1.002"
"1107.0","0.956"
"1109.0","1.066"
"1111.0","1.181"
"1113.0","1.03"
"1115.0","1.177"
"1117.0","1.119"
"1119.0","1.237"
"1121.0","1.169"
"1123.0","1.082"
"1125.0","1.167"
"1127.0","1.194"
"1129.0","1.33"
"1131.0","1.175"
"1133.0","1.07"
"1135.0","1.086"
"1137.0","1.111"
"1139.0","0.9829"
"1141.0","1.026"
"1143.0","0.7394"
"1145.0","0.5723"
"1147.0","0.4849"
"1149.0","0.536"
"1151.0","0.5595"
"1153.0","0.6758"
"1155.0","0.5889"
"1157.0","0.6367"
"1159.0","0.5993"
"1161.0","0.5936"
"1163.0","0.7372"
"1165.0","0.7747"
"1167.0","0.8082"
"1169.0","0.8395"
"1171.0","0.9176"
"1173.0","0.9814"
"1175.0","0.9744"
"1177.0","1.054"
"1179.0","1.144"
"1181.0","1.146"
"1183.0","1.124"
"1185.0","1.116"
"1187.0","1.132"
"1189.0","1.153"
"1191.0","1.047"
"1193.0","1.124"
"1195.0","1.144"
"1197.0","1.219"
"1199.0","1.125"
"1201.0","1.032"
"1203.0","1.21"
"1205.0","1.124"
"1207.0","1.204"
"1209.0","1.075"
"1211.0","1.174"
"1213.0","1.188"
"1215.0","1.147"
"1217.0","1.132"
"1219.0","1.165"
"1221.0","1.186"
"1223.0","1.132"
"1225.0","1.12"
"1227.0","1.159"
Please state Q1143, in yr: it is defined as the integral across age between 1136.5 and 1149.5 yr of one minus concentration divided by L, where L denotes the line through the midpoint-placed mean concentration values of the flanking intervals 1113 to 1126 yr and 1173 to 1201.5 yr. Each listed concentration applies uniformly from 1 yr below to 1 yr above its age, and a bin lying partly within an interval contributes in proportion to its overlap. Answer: 4.1 yr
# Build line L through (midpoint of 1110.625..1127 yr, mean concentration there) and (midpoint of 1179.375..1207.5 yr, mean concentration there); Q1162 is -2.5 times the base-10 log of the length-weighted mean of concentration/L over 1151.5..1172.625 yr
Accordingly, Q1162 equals 0.50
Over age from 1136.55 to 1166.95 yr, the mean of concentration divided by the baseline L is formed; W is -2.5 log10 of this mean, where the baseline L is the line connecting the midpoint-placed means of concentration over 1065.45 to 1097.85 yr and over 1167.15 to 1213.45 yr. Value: 0.37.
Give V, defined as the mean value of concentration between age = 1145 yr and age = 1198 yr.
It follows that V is 0.883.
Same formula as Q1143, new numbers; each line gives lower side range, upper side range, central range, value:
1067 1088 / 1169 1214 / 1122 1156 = 2.7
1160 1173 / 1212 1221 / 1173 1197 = -4.5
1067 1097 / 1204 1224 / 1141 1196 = 9.2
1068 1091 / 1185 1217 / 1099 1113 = -1.4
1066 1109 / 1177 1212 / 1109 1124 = -3.8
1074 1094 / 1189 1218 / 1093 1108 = -0.8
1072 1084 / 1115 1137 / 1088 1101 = 3.8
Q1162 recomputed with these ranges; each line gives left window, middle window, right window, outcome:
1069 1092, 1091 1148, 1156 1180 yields -0.20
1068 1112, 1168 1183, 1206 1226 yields 0.04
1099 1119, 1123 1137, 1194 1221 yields -0.11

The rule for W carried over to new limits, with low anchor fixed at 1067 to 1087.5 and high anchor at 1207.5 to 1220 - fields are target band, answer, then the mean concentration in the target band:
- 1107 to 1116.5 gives -0.18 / 1.1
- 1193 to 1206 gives -0.02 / 1.14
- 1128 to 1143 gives -0.11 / 1.09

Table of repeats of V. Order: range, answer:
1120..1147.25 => 1.03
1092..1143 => 1.02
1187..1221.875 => 1.14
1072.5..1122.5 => 0.874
